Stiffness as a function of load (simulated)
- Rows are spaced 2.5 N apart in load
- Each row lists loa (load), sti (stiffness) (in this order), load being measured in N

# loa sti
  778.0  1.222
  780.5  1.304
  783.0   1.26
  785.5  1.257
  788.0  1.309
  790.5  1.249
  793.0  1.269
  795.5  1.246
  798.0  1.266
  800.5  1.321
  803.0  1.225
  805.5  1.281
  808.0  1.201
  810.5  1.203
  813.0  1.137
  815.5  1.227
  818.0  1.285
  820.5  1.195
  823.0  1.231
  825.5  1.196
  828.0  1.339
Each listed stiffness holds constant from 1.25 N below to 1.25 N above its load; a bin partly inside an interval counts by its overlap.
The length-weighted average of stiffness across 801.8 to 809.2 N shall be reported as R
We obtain 1.24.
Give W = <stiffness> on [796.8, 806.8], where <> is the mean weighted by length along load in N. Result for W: 1.27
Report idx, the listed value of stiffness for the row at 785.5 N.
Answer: 1.257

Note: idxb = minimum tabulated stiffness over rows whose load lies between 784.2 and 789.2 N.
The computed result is 1.257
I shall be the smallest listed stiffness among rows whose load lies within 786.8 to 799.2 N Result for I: 1.246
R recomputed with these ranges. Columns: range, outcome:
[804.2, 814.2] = 1.21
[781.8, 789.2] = 1.28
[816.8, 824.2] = 1.24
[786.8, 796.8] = 1.27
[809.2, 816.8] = 1.19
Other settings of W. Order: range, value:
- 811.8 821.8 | 1.21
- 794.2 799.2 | 1.26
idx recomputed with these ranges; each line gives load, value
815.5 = 1.227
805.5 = 1.281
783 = 1.26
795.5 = 1.246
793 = 1.269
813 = 1.137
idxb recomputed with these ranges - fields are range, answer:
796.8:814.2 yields 1.137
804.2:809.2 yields 1.201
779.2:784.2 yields 1.26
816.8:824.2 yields 1.195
